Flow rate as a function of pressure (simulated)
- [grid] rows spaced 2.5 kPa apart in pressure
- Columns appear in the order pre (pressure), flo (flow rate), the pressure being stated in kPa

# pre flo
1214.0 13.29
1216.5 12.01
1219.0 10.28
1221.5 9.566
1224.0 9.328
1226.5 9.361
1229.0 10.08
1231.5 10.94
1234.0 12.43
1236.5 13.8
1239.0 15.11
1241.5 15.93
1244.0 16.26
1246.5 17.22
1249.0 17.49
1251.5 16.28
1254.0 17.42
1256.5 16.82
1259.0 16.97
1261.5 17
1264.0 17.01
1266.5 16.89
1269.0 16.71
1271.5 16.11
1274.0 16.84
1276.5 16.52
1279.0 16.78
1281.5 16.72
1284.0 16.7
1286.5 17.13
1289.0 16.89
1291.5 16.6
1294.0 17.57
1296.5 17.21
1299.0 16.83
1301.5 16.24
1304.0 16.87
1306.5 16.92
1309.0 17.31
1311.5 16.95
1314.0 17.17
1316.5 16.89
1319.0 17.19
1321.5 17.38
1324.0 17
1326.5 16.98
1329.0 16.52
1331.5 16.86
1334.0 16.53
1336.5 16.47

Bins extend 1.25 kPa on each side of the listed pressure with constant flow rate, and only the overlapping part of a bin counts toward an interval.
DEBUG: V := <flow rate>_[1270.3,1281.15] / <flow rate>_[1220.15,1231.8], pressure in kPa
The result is 1.70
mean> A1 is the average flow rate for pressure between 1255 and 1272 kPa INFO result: 16.8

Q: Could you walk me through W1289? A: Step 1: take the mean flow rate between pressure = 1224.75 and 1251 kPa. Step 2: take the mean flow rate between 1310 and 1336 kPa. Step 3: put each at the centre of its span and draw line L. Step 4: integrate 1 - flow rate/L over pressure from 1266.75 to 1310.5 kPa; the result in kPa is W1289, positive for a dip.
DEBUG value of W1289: -3.2 kPa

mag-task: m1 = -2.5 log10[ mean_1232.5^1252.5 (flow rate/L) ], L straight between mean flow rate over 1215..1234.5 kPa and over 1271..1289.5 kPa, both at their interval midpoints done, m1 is -0.23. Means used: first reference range 10.5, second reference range 16.7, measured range 15.5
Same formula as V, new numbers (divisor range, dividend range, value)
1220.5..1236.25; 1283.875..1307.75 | 1.61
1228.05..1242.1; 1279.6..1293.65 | 1.30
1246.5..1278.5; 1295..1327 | 1.01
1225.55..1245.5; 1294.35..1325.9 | 1.30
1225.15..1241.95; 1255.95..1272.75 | 1.36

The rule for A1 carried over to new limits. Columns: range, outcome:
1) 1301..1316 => 16.9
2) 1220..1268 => 14.5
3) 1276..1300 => 16.9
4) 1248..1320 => 16.9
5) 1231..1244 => 14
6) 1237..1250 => 16.2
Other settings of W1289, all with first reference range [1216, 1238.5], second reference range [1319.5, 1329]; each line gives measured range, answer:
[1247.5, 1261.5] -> -4.8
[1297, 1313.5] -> -1.1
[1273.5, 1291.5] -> -2.9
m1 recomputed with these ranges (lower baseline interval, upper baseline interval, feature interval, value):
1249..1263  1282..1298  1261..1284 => 0.016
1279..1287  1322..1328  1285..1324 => -0.006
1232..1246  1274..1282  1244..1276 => -0.076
